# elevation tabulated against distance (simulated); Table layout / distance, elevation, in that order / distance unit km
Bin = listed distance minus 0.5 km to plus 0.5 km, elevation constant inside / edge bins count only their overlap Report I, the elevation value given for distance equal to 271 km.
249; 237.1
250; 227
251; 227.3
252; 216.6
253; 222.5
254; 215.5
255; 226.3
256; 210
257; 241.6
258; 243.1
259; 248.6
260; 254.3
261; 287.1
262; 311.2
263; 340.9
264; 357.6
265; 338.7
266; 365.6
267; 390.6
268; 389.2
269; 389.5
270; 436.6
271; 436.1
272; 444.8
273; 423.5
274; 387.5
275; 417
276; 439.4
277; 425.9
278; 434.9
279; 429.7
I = 436.1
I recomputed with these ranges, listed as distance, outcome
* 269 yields 389.5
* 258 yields 243.1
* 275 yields 417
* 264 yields 357.6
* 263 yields 340.9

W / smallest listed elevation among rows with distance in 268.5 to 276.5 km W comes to 387.5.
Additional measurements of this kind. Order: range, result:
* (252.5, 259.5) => 210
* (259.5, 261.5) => 254.3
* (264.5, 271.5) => 338.7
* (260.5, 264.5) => 287.1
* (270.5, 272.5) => 436.1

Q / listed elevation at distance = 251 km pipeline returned 227.3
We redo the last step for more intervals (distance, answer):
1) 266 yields 365.6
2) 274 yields 387.5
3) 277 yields 425.9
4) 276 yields 439.4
